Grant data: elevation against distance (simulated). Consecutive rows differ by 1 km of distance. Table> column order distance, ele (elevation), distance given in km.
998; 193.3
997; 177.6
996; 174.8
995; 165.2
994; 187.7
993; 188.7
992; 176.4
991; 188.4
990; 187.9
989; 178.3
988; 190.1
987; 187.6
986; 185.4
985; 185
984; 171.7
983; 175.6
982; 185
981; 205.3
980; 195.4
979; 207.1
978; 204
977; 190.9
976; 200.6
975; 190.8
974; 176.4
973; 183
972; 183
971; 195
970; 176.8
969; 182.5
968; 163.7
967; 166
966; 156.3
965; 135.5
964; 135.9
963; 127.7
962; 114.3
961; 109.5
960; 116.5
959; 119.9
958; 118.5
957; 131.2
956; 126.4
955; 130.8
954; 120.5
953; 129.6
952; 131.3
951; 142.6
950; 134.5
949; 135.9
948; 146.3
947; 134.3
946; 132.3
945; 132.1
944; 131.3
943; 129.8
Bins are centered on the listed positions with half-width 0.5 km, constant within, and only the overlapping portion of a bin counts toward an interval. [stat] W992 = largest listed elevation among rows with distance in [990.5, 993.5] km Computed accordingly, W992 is 188.7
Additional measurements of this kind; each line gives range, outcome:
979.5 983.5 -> 205.3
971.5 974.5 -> 183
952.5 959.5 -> 131.2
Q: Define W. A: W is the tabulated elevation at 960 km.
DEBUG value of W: 116.5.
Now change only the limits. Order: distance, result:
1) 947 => 134.3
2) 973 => 183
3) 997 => 177.6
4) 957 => 131.2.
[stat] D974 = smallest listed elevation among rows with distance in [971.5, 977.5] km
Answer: 176.4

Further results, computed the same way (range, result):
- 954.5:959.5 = 118.5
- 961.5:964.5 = 114.3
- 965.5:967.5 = 156.3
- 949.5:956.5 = 120.5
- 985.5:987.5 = 185.4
